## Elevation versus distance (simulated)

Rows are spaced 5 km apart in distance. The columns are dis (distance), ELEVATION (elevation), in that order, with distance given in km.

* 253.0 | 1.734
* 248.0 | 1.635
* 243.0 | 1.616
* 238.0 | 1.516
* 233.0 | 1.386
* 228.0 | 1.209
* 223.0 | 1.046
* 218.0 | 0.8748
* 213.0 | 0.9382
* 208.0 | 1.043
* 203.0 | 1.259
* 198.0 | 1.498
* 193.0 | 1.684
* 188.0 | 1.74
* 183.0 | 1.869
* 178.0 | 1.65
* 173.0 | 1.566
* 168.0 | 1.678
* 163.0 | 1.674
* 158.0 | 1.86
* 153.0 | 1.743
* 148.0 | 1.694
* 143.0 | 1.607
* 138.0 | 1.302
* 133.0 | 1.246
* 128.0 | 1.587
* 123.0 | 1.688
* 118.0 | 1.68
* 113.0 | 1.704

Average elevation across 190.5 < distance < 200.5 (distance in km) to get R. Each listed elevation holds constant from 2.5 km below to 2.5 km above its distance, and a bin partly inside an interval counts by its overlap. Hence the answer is 1.59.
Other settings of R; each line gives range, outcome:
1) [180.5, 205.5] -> 1.61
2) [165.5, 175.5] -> 1.62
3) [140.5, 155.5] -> 1.68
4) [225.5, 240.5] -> 1.37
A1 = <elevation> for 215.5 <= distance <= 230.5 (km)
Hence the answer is 1.04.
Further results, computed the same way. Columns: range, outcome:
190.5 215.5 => 1.28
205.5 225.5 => 0.976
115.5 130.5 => 1.65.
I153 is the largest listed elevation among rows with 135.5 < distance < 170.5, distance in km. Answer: 1.86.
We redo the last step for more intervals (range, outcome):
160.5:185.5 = 1.869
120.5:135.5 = 1.688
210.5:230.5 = 1.209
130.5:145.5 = 1.607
